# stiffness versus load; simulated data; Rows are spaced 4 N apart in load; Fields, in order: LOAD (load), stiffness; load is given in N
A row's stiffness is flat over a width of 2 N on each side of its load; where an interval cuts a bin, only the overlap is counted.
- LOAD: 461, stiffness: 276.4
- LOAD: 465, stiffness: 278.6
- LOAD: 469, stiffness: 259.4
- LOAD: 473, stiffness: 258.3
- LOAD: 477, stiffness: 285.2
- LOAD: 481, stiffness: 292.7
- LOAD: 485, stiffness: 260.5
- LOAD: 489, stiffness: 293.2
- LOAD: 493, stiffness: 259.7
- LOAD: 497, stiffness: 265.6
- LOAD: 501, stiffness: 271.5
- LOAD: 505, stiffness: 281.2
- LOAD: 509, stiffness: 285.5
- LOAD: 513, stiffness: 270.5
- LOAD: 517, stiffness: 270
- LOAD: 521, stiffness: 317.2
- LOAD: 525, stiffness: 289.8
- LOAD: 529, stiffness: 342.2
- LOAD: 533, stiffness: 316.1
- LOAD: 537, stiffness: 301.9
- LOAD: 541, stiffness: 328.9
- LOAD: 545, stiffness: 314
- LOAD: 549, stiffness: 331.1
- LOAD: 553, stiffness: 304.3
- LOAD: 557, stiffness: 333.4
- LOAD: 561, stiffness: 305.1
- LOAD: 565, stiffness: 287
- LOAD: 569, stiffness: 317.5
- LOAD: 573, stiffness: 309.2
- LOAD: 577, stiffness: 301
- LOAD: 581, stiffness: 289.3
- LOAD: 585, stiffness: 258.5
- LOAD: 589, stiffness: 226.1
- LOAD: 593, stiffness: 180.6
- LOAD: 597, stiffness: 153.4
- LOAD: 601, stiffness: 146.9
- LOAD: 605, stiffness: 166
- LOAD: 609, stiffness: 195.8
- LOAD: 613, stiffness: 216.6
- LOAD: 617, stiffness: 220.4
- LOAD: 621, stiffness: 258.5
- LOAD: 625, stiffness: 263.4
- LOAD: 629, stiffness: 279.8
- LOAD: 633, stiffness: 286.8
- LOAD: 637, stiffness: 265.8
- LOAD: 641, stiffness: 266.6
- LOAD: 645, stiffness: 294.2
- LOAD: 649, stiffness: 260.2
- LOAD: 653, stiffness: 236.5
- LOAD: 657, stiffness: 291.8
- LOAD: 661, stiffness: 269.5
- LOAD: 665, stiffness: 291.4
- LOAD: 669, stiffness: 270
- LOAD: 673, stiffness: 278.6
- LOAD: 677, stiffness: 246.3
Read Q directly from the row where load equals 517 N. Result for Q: 270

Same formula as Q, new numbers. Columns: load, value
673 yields 278.6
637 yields 265.8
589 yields 226.1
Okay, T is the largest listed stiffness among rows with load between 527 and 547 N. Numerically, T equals 342.2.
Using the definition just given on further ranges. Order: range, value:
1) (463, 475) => 278.6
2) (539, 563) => 333.4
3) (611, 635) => 286.8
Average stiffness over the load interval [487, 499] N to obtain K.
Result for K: 273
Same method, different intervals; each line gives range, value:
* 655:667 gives 284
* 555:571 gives 311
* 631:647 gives 278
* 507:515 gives 278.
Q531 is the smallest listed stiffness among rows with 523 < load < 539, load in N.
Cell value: 289.8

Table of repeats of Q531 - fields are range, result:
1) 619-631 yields 258.5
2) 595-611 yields 146.9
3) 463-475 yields 258.3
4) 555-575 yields 287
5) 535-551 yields 301.9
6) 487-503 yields 259.7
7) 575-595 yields 180.6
